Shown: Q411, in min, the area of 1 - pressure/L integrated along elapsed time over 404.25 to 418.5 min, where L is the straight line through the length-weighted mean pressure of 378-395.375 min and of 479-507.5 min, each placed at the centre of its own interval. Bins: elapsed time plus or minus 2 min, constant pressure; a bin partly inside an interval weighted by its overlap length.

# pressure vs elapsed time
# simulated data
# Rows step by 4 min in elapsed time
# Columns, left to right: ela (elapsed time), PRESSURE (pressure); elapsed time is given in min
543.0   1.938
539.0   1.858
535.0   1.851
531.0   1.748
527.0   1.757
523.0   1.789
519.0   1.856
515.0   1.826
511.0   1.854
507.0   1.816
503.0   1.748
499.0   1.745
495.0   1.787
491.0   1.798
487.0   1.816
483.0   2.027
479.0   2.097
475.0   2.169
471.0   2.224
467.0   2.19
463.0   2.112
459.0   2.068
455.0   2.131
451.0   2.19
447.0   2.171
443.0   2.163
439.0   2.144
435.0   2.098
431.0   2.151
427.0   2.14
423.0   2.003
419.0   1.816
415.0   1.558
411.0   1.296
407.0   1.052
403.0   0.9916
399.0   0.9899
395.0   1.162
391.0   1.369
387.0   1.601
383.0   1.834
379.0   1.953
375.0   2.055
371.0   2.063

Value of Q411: 2.7 min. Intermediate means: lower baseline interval 1.6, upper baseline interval 1.84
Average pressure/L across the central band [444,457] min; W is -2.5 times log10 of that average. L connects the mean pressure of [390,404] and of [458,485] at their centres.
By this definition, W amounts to -0.18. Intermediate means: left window 1.12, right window 2.13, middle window 2.16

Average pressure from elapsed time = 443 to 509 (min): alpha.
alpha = 2.01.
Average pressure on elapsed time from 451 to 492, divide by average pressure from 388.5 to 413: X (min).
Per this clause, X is 1.8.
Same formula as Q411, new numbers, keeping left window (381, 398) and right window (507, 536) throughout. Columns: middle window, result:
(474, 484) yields -2.4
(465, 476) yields -3.4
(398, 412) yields 4.0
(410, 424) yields -1.2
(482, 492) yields -0.9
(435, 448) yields -4.5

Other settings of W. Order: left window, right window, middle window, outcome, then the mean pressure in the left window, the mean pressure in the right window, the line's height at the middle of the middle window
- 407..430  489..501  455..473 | -0.22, 1.72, 1.78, 1.75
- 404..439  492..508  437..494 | -0.18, 1.76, 1.77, 1.77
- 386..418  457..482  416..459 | -0.21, 1.26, 2.14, 1.72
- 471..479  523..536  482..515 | 0.10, 2.16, 1.78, 2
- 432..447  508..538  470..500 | 0.00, 2.14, 1.81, 1.96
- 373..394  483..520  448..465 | -0.19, 1.73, 1.82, 1.78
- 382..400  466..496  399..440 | -0.05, 1.39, 2.02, 1.59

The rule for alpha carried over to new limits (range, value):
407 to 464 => 1.97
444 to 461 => 2.14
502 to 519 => 1.82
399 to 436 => 1.63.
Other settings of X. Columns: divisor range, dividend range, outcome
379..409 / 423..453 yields 1.61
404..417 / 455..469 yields 1.66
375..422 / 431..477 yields 1.47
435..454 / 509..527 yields 0.84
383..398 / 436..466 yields 1.52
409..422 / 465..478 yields 1.37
